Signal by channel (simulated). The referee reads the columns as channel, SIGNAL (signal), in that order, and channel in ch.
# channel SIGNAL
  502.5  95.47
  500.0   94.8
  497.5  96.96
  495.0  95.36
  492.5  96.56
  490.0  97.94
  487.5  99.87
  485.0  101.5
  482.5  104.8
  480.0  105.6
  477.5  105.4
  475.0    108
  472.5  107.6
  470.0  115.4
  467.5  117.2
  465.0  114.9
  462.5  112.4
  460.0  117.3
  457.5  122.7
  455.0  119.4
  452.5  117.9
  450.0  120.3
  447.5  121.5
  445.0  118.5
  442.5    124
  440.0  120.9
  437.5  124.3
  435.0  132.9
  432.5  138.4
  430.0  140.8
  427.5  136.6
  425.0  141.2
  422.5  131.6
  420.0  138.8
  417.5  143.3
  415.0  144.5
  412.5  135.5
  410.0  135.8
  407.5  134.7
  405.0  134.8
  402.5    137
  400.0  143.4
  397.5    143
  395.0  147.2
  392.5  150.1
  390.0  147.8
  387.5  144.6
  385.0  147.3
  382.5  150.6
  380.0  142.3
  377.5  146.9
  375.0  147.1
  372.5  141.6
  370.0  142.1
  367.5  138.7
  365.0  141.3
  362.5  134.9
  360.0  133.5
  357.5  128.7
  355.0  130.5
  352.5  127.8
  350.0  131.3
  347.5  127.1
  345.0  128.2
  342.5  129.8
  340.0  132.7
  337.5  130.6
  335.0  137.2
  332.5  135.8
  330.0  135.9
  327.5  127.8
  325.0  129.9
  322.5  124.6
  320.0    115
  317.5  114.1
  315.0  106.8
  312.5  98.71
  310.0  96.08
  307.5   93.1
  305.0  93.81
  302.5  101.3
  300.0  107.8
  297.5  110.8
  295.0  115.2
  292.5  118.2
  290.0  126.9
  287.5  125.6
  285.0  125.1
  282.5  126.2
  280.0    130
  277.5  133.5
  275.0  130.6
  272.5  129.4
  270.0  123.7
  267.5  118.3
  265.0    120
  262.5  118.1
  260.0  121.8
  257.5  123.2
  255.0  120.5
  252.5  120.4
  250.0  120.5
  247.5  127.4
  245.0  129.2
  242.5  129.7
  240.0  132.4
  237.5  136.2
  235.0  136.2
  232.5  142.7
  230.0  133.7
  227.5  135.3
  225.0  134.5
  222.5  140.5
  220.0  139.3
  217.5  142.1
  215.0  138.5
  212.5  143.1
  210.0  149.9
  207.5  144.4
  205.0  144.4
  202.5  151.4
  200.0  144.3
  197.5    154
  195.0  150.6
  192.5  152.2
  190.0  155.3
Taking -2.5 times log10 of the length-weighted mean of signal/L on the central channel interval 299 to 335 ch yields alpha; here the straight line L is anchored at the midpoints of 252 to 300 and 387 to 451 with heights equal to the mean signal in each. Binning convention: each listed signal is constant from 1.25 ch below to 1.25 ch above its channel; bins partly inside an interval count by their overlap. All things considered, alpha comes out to 0.12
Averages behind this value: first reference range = 123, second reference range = 136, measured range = 114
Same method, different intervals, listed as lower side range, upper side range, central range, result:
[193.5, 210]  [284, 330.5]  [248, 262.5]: 0.08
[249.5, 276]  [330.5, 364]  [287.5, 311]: 0.17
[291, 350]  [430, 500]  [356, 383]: -0.20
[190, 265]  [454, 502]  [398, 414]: -0.19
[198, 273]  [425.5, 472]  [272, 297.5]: 0.05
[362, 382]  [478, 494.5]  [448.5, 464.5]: -0.06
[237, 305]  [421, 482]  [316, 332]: -0.02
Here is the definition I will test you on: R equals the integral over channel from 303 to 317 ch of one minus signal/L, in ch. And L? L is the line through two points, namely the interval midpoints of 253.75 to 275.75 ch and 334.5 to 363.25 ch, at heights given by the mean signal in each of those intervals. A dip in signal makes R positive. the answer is 3.1 ch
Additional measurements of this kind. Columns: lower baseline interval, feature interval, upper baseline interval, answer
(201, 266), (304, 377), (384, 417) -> 6.7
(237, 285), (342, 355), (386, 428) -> 0.6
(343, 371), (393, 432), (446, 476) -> -4.8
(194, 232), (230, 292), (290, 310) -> -2.3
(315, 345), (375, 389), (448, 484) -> -2.8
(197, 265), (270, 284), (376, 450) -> 0.6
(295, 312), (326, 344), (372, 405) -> -2.3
